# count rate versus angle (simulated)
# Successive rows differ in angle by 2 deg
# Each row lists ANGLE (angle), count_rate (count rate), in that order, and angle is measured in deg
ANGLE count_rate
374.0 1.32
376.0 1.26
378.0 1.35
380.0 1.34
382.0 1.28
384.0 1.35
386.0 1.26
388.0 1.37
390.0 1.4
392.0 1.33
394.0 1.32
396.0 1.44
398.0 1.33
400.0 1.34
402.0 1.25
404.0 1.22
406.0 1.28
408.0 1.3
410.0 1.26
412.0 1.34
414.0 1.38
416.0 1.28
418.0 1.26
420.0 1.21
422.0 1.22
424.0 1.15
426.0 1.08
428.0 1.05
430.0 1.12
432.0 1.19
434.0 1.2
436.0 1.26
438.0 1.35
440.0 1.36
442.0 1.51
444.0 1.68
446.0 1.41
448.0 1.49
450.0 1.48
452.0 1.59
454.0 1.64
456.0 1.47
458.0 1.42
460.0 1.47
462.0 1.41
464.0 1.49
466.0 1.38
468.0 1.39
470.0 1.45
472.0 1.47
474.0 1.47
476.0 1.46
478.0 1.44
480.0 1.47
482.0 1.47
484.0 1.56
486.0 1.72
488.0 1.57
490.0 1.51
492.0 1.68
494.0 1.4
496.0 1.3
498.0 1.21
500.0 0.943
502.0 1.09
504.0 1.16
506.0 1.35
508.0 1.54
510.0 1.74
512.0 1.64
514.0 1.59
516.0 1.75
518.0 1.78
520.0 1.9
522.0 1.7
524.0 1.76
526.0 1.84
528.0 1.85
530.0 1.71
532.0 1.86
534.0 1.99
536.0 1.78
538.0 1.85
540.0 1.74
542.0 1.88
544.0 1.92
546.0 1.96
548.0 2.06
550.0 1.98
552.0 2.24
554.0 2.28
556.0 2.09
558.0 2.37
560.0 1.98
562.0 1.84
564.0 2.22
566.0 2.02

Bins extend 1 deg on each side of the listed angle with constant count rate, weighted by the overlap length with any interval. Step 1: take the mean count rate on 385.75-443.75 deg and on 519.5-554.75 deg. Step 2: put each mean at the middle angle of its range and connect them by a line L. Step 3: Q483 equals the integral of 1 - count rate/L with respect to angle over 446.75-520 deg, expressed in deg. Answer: 6.6 deg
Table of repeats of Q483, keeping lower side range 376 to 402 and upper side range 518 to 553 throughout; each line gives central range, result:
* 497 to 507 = 3.4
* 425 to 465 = 4.2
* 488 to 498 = 1.5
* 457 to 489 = 3.3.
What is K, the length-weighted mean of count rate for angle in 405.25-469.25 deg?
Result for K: 1.35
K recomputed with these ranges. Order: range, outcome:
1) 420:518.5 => 1.42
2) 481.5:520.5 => 1.49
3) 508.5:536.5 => 1.77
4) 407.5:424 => 1.27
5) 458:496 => 1.48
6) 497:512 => 1.31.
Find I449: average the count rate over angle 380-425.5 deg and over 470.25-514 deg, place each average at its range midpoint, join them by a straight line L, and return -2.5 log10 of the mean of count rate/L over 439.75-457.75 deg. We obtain -0.11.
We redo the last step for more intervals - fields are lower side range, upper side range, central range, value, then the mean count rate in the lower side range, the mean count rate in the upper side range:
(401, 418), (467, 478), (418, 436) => 0.15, 1.29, 1.45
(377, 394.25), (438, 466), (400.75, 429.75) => 0.14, 1.33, 1.48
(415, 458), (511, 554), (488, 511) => 0.22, 1.34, 1.86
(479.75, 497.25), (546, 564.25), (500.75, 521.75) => 0.11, 1.52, 2.1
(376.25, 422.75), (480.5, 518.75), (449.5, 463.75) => -0.07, 1.31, 1.47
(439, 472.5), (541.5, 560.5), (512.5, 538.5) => 0.08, 1.48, 2.08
